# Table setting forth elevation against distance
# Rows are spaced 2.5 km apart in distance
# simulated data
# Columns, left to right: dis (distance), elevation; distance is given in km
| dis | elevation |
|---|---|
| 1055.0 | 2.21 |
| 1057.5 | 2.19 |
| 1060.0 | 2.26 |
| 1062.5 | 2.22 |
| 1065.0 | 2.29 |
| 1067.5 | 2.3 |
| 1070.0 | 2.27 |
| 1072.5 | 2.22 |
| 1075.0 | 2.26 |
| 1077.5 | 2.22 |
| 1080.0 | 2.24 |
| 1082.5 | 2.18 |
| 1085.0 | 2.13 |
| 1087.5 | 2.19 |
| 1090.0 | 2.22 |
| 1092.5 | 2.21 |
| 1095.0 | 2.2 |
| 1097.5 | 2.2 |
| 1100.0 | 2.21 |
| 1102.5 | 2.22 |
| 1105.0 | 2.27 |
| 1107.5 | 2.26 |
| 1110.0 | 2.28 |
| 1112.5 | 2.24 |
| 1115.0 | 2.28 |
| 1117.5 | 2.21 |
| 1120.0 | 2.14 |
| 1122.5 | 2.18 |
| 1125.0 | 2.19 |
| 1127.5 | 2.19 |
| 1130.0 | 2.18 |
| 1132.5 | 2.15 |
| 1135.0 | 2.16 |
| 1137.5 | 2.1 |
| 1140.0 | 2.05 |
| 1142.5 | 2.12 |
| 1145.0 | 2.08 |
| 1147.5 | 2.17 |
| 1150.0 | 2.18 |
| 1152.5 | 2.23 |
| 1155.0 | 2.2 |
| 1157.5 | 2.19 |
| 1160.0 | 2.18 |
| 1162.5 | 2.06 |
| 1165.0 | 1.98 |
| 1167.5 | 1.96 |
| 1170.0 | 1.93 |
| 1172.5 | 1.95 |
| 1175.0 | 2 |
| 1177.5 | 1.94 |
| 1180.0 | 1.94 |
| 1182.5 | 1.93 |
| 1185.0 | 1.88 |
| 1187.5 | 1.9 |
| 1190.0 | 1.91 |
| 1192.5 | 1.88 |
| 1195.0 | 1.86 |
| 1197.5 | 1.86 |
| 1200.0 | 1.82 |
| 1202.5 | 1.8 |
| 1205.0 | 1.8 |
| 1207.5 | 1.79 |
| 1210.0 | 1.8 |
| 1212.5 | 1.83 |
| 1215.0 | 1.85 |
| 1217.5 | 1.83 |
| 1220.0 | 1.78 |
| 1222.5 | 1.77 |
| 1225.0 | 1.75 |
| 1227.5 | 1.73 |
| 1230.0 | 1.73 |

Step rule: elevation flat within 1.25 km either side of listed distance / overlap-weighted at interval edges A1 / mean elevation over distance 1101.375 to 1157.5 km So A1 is 2.19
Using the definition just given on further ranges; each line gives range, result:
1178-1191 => 1.91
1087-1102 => 2.21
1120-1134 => 2.17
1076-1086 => 2.2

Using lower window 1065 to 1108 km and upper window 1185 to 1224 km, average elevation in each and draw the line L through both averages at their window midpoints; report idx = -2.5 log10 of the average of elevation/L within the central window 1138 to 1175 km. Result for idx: -0.05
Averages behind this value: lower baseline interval 2.22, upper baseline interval 1.83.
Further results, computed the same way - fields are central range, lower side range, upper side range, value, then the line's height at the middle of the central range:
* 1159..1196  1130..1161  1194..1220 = 0.015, 1.98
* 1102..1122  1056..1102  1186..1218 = -0.058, 2.12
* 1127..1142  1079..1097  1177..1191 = -0.039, 2.06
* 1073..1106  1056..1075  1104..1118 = 0.021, 2.25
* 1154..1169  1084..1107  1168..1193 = -0.053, 1.99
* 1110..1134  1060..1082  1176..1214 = -0.055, 2.09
